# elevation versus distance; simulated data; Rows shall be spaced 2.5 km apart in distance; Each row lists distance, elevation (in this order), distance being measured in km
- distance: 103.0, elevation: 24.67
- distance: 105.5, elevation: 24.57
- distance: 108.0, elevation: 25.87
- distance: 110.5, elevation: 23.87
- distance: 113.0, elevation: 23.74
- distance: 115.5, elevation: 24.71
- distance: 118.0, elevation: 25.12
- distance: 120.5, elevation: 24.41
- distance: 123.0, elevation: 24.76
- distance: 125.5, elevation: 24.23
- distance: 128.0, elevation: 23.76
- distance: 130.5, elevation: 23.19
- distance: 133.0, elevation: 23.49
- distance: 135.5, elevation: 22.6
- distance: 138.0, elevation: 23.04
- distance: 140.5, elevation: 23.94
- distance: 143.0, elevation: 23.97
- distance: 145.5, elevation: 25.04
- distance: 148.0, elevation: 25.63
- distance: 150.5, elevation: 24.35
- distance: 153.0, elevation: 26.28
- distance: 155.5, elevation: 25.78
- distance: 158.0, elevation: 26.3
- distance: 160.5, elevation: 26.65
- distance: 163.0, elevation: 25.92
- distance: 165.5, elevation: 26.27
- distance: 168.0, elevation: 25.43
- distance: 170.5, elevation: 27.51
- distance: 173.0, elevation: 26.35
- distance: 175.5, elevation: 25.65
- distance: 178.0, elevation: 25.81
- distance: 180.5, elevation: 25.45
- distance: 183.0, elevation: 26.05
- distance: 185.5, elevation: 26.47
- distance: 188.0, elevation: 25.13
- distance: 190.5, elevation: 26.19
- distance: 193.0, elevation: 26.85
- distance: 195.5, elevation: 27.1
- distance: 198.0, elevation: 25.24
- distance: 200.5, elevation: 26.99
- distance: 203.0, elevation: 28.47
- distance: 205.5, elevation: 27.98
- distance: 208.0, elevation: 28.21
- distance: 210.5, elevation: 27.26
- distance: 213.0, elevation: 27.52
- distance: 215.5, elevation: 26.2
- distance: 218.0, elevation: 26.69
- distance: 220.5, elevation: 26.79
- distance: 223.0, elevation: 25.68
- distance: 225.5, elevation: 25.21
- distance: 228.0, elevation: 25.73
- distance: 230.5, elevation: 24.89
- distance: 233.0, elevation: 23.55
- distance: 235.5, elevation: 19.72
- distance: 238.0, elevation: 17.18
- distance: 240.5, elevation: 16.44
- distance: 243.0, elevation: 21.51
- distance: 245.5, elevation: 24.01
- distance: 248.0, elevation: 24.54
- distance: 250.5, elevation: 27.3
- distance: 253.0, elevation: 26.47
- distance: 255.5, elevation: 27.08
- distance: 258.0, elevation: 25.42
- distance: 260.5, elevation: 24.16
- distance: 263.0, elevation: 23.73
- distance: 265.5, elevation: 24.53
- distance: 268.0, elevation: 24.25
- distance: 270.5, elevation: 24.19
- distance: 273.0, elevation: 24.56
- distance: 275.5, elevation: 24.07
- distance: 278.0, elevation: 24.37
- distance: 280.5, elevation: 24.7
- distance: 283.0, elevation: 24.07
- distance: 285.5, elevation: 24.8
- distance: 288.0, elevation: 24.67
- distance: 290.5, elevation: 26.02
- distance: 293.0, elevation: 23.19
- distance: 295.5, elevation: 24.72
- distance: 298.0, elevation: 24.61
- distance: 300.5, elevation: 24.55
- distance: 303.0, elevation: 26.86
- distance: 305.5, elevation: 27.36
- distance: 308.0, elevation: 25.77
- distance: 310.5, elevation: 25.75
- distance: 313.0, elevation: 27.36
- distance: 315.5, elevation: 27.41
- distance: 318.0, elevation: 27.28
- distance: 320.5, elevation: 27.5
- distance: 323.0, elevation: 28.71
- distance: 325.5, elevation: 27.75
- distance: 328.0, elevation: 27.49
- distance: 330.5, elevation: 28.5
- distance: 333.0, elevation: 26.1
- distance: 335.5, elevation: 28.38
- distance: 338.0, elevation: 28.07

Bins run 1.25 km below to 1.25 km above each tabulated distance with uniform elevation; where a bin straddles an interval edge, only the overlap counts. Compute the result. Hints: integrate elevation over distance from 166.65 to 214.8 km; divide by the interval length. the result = 26.6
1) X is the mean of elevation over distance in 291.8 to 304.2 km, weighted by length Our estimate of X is 24.8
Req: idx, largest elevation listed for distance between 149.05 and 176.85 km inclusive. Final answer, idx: 27.51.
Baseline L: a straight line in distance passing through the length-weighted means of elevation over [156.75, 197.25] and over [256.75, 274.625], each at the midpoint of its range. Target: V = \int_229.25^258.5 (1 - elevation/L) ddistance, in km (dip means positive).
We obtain 2.01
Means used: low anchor 26.2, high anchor 24.4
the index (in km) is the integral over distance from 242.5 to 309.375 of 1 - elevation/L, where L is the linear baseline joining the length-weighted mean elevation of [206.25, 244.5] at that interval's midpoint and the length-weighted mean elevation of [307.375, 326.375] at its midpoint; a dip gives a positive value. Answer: 2.5 km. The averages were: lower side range 24.2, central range 24.9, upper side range 27.2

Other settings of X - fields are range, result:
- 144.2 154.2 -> 25.3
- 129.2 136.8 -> 23.1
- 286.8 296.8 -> 24.6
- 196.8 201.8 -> 26.1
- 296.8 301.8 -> 24.6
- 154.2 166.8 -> 26.2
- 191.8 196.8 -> 27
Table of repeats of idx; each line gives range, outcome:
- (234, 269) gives 27.3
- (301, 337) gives 28.71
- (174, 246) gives 28.47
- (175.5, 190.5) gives 26.47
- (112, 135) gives 25.12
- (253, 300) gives 27.08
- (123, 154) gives 26.28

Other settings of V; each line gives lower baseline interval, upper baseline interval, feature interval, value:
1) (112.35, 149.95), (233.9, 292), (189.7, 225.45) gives -4.41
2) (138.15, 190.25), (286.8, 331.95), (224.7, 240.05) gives 2.18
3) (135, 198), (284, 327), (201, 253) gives 2.05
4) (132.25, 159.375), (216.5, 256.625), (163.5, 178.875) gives -1.10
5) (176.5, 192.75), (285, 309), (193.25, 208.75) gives -0.88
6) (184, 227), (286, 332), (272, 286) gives 1.10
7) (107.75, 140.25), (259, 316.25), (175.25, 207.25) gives -2.68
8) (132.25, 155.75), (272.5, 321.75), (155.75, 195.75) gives -2.53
